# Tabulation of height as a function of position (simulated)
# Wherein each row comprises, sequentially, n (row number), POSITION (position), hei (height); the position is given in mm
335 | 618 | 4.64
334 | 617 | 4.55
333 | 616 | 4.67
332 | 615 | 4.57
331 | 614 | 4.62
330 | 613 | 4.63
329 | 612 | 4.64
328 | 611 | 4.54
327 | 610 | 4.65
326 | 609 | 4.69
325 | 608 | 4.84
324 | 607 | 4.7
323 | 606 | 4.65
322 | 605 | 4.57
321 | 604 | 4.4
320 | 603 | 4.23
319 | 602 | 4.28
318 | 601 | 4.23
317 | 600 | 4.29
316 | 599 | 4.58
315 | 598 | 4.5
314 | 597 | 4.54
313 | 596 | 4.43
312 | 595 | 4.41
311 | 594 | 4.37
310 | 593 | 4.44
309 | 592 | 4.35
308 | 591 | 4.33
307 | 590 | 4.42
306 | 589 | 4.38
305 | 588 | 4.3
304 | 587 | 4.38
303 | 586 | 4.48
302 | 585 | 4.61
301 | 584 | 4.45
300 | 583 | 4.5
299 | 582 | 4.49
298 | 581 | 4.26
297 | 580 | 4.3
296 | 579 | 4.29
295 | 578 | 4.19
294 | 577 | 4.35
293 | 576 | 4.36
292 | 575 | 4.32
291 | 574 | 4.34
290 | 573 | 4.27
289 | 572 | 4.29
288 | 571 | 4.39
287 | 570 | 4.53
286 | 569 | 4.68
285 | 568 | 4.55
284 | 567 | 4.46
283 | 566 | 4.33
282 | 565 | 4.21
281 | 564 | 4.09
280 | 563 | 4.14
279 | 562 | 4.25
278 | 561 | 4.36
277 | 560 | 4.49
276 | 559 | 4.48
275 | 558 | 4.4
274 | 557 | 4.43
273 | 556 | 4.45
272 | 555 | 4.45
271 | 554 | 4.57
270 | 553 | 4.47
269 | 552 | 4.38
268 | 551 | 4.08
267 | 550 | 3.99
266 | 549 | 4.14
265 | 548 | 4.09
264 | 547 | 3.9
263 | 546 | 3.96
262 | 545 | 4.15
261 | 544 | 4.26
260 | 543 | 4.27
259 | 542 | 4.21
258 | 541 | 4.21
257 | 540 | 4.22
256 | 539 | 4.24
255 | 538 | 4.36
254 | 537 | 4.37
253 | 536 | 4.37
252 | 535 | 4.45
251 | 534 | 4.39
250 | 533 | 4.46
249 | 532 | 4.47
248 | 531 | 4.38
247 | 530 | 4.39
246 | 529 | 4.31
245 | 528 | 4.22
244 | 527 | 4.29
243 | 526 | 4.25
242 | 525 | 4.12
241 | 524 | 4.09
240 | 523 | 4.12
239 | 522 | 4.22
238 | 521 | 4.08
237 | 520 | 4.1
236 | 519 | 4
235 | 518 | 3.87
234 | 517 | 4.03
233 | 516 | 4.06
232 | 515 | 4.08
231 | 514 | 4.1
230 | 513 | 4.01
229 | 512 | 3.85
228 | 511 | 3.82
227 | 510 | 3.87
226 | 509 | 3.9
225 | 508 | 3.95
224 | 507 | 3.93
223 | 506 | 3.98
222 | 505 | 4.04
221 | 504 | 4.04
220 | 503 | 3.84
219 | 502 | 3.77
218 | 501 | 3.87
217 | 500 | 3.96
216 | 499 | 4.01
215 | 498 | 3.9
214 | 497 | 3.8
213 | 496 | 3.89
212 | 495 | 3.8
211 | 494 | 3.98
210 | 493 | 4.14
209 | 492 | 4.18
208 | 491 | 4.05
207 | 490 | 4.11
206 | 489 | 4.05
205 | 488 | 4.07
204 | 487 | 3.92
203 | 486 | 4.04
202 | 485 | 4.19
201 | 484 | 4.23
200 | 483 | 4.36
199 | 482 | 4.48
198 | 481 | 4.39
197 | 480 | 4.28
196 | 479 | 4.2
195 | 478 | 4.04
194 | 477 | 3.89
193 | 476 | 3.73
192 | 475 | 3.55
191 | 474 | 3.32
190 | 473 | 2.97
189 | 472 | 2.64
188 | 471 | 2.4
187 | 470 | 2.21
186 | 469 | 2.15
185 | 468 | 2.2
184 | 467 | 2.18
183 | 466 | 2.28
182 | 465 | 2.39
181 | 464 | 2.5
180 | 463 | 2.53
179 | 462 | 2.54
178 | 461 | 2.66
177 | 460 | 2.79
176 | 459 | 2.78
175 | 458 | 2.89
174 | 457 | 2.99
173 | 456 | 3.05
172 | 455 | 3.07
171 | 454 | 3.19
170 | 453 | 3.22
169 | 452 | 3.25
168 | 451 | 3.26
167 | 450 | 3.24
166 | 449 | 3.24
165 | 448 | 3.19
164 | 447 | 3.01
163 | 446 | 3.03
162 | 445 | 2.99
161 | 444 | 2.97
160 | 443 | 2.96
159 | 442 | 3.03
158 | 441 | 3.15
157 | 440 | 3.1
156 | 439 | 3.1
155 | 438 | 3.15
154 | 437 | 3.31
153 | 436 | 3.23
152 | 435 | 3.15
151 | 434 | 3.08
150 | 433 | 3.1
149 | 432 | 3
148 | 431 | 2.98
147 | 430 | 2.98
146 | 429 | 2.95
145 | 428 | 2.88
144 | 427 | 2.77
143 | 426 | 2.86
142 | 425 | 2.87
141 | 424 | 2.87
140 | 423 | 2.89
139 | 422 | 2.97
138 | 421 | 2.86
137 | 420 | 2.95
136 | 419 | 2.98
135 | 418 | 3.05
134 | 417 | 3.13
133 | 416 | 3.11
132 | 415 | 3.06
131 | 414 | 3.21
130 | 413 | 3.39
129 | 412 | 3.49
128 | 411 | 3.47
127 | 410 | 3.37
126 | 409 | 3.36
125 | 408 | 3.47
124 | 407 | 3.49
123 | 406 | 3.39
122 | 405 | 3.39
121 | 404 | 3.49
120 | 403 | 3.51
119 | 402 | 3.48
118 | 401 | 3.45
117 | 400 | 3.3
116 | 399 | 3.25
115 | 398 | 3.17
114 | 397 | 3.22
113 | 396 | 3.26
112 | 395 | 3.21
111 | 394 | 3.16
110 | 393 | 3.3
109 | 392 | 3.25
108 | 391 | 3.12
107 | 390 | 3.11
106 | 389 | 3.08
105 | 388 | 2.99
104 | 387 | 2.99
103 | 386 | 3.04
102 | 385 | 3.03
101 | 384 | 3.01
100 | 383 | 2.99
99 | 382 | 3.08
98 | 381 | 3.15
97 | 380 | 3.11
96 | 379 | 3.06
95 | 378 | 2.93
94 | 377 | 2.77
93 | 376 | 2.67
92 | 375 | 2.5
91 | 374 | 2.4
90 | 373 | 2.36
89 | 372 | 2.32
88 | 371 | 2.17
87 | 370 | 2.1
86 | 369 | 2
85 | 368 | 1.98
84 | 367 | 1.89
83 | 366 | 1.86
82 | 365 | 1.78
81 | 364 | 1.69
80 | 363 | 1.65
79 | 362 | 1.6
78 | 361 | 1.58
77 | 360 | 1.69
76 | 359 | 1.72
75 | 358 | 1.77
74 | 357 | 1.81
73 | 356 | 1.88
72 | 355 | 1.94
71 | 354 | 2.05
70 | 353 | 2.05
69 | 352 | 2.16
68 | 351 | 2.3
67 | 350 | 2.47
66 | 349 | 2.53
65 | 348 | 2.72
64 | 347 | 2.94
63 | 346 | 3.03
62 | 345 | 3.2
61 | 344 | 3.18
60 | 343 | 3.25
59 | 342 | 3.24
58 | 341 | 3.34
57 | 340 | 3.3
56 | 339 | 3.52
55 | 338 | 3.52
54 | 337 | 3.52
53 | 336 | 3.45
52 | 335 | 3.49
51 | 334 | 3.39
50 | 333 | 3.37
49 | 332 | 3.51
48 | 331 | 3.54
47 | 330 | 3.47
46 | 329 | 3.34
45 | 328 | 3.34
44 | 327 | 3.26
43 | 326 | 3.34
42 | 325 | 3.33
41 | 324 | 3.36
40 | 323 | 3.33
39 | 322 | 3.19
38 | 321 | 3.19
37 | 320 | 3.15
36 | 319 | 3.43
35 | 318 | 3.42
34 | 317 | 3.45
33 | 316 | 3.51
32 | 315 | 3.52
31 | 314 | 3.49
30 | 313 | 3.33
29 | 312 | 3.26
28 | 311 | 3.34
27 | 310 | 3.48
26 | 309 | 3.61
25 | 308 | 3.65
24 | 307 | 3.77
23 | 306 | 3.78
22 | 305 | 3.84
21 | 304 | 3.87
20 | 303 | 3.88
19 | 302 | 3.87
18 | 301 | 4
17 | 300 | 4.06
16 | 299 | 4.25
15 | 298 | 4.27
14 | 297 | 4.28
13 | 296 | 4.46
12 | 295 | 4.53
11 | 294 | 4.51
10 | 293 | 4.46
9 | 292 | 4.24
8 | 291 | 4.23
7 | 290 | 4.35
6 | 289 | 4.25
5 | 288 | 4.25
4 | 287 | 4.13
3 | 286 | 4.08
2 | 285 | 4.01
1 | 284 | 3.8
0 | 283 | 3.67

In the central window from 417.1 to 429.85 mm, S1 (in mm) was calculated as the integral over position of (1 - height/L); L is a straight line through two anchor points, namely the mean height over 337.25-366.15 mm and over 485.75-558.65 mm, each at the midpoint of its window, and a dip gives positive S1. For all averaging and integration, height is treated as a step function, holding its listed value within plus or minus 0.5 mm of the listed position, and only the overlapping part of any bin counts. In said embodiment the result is 0.90 mm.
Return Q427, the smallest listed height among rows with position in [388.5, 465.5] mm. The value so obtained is 2.39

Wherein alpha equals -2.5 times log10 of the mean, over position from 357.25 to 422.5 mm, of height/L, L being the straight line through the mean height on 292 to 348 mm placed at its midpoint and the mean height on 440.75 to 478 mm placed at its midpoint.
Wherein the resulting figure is 0.14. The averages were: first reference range 3.57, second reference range 2.92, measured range 2.83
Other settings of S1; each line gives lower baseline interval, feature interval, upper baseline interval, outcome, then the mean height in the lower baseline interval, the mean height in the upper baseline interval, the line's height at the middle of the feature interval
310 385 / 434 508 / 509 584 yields 6.4 mm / 2.81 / 4.25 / 3.71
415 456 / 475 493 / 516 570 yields -2.6 mm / 3.05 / 4.27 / 3.6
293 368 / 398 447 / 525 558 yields 6.5 mm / 3.12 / 4.29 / 3.63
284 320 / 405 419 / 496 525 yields 2.3 mm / 3.9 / 3.98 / 3.94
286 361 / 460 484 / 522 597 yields 5.0 mm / 3.36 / 4.33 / 3.97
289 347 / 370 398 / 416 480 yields 3.2 mm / 3.62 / 2.99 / 3.3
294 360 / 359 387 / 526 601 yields 8.9 mm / 3.27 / 4.34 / 3.48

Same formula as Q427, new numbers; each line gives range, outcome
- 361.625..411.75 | 1.6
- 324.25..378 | 1.58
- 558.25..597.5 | 4.09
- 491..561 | 3.77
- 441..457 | 2.96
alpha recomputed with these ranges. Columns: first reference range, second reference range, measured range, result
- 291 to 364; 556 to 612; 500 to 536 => 0.00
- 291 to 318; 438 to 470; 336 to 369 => 0.42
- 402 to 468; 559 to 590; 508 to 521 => -0.05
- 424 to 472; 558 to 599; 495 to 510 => -0.12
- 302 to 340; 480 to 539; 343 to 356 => 0.36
